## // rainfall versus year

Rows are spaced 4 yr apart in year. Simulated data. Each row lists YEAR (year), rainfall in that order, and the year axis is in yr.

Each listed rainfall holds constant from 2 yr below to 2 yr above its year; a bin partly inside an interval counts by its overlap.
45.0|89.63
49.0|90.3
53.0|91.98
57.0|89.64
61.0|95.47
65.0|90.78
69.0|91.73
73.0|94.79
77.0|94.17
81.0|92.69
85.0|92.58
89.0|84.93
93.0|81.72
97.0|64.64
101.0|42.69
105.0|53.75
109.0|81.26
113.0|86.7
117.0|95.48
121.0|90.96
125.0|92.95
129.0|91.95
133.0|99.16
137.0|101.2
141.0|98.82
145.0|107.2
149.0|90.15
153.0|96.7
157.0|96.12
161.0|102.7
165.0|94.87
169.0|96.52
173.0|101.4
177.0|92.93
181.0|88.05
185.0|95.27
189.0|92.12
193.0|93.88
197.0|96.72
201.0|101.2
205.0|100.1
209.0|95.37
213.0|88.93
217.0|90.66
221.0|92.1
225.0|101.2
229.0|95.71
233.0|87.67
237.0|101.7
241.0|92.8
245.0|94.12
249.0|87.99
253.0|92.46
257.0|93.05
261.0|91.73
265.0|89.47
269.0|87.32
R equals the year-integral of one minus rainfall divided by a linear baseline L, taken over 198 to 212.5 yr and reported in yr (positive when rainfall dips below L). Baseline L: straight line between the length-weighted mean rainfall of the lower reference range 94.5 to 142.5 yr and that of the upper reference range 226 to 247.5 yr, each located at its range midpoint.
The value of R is -1.0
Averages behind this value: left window 83.1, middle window 97.7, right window 94.6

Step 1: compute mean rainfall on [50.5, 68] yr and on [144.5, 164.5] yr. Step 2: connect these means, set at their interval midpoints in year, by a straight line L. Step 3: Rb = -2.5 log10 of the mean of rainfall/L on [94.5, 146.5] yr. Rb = 0.13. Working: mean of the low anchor 91.9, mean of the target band 84.9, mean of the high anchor 97.6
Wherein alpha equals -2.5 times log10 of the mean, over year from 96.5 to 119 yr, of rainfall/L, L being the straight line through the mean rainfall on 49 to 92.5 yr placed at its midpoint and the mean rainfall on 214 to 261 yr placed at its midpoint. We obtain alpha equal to 0.28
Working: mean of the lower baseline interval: 91.5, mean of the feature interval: 71.2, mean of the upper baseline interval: 93.4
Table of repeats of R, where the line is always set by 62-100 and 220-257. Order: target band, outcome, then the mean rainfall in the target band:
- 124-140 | -1.4 yr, 96.7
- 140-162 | -2.1 yr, 98.4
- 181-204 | -0.9 yr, 95.3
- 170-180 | -0.6 yr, 96.2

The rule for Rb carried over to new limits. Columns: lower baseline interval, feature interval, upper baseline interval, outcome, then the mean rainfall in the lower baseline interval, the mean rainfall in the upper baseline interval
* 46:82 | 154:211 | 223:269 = -0.04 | 92.3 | 93.2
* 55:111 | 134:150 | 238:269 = -0.17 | 82.2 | 91.7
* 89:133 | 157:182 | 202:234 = -0.10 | 79.5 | 94.4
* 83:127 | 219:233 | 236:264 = -0.05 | 78.9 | 93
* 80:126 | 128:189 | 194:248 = -0.12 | 79.5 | 95.1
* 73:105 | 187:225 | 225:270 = -0.07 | 78.5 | 92.7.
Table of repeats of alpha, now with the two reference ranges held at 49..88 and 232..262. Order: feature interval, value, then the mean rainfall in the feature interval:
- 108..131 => 0.03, 90.3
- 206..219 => 0.01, 92.3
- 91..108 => 0.44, 61.9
